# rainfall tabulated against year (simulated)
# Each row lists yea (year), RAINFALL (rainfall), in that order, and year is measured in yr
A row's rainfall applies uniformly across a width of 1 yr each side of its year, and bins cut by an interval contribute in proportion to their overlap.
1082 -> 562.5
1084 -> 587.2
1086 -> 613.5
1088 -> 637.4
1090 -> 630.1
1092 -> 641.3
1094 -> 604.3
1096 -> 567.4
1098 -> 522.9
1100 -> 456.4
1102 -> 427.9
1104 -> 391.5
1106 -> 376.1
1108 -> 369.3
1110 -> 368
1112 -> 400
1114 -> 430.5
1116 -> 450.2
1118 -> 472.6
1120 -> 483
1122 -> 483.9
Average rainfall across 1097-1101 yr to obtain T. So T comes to 490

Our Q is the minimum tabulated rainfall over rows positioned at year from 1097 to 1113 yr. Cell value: 368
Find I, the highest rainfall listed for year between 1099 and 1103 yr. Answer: 456.4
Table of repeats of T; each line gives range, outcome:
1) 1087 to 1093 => 636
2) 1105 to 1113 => 378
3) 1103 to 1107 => 384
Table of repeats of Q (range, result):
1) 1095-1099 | 522.9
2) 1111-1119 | 400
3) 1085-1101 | 456.4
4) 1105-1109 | 369.3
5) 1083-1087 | 587.2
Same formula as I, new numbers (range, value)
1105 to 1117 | 450.2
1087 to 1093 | 641.3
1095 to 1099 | 567.4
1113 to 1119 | 472.6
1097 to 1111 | 522.9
